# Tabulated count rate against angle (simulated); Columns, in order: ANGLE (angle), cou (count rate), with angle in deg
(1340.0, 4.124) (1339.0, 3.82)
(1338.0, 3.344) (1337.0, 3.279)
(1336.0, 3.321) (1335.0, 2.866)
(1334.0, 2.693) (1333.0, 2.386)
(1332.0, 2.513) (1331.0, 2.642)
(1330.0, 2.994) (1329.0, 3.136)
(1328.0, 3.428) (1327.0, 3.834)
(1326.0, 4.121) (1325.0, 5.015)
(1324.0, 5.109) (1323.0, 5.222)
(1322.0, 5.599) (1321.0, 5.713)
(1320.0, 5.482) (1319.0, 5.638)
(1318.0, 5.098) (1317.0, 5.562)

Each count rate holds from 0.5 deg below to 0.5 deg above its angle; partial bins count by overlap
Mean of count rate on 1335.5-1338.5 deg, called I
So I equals 3.31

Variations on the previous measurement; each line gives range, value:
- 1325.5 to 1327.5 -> 3.98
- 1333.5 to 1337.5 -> 3.04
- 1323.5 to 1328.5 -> 4.3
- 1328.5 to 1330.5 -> 3.07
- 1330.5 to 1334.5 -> 2.56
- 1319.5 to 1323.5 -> 5.5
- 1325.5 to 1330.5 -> 3.5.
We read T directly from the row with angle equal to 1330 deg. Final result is 2.994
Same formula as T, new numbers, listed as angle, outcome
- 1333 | 2.386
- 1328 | 3.428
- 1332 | 2.513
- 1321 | 5.713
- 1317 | 5.562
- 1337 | 3.279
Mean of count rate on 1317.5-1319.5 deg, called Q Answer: 5.37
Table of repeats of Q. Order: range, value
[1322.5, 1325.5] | 5.12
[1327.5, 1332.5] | 2.94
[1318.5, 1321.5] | 5.61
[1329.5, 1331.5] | 2.82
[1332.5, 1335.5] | 2.65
